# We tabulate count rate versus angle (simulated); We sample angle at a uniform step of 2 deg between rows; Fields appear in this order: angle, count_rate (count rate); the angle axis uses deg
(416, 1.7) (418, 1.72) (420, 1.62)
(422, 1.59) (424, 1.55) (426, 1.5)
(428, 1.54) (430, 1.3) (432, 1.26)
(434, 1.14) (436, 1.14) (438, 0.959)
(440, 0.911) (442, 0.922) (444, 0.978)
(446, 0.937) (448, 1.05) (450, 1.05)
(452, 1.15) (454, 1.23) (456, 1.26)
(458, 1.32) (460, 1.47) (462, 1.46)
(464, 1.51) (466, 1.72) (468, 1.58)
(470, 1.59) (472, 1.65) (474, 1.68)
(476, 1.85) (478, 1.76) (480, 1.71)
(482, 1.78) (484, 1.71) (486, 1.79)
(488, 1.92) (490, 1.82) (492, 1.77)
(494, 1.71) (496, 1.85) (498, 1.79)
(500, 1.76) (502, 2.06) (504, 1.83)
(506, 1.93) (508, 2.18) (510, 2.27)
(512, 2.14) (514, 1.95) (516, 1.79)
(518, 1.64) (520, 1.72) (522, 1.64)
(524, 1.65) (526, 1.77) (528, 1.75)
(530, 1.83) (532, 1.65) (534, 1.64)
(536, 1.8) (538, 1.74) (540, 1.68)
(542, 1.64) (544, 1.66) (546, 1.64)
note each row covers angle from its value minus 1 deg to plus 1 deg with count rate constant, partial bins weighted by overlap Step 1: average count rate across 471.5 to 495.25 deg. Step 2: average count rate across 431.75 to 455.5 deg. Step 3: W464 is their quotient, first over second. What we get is 1.67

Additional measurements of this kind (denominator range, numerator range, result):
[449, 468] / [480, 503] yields 1.33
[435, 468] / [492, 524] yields 1.56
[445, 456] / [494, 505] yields 1.68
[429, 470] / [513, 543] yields 1.41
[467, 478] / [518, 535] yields 1.01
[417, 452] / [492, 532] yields 1.49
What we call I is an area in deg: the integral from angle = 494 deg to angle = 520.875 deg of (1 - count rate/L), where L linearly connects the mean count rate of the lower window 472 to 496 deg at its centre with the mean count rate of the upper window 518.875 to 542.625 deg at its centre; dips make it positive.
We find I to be -2.6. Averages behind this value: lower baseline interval 1.77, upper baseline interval 1.71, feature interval 1.91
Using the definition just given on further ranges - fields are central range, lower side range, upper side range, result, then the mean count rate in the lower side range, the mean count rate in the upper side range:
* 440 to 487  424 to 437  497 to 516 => 5.7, 1.33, 1.98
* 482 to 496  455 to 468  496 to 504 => -0.3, 1.47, 1.86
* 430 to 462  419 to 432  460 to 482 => 8.8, 1.5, 1.65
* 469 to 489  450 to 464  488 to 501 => -1.9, 1.31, 1.79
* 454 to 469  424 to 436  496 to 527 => 0.9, 1.35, 1.87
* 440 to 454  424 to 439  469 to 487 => 4.0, 1.28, 1.72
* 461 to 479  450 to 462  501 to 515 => -1.9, 1.28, 2.05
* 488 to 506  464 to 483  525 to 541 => -1.3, 1.69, 1.73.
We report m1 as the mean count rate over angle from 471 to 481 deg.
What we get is 1.73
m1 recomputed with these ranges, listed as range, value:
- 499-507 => 1.9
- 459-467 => 1.54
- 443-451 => 1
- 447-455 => 1.12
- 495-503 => 1.87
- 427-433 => 1.37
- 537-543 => 1.69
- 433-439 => 1.08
